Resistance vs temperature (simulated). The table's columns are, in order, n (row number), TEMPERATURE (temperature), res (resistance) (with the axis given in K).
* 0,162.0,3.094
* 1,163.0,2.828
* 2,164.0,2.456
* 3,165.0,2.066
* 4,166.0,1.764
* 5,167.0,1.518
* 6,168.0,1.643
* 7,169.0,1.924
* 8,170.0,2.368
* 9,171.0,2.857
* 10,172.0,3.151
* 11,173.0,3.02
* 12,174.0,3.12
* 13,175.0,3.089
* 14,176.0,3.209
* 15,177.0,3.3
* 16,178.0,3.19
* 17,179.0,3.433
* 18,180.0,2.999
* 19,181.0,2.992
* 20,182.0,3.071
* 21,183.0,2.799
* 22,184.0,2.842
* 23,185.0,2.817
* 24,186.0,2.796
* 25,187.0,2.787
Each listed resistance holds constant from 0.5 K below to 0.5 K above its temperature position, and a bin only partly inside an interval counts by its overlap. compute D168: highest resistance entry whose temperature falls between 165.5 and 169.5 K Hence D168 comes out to 1.924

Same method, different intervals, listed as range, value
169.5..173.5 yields 3.151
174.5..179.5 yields 3.433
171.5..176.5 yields 3.209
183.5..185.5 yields 2.842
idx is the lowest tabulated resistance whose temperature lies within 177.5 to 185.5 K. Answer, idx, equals 2.799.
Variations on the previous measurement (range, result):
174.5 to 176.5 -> 3.089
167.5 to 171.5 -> 1.643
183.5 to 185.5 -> 2.817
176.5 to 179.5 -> 3.19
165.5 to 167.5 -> 1.518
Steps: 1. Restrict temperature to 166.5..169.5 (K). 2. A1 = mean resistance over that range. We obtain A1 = 1.7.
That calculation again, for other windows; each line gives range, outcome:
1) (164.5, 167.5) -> 1.78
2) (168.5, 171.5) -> 2.38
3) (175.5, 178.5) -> 3.23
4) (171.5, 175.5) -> 3.09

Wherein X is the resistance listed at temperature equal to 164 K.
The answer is 2.456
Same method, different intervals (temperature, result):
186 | 2.796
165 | 2.066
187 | 2.787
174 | 3.12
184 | 2.842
